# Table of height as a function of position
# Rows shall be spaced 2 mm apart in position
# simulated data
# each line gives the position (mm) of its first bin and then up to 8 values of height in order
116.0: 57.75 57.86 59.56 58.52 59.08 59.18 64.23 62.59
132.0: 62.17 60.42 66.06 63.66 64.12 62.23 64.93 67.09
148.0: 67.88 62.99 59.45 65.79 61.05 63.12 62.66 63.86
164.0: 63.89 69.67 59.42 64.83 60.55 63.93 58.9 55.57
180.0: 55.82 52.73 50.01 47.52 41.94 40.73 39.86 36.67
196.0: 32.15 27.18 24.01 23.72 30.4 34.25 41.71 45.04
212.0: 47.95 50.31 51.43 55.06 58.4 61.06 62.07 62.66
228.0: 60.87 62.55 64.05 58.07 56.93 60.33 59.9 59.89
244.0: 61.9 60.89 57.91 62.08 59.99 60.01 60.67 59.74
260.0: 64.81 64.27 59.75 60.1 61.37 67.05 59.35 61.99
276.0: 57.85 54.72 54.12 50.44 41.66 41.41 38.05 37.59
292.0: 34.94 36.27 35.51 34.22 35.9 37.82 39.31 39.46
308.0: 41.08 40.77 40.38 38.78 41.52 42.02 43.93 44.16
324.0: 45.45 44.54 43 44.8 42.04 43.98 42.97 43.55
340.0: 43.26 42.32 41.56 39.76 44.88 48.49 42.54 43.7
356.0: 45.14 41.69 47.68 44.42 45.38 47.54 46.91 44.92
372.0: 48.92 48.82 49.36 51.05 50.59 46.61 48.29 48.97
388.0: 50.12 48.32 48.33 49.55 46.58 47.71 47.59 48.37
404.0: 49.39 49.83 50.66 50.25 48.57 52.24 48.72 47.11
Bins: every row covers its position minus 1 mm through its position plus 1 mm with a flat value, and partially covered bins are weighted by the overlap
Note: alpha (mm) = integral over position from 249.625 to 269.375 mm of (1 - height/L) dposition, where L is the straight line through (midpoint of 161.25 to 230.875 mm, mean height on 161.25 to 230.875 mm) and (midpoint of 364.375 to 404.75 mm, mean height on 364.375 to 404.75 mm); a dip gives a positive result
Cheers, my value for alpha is -4.7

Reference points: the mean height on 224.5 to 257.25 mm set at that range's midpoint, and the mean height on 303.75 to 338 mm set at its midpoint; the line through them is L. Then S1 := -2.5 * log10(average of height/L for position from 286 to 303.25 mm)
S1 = 0.30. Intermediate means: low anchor 60.6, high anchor 42.3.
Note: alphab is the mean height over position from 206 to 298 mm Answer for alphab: 54.7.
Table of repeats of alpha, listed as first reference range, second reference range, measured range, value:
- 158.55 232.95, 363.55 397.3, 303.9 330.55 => 3.83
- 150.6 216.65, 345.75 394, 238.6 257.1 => -4.33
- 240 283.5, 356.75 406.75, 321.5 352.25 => 5.11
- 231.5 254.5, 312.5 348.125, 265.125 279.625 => -1.55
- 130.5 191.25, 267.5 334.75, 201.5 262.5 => -4.51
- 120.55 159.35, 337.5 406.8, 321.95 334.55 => 1.45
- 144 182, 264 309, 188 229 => 8.74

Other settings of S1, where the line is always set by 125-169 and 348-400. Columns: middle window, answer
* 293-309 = 0.365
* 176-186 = 0.144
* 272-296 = 0.161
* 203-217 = 0.342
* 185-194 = 0.399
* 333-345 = 0.159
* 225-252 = -0.068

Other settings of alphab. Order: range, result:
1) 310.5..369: 43.6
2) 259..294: 53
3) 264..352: 44.9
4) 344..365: 44.2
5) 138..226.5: 53.1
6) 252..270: 61.6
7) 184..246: 48.8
